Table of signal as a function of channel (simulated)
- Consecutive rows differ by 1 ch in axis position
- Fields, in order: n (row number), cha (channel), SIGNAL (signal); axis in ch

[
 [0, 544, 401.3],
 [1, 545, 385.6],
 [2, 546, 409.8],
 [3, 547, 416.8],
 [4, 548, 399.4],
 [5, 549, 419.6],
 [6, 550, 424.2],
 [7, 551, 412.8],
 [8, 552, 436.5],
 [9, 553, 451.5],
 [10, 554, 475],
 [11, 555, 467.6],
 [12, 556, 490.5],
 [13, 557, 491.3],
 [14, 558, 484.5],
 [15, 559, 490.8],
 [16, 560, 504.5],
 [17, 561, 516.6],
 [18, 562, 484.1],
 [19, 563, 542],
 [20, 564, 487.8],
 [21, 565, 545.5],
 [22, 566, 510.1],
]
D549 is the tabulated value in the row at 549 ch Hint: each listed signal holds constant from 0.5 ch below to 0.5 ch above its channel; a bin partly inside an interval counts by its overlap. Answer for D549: 419.6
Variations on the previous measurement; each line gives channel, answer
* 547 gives 416.8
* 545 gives 385.6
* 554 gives 475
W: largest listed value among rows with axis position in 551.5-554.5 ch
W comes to 475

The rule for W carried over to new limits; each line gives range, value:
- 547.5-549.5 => 419.6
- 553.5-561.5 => 516.6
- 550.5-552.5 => 436.5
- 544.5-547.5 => 416.8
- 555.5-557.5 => 491.3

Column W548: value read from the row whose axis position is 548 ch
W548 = 399.4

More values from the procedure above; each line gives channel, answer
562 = 484.1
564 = 487.8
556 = 490.5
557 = 491.3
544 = 401.3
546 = 409.8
